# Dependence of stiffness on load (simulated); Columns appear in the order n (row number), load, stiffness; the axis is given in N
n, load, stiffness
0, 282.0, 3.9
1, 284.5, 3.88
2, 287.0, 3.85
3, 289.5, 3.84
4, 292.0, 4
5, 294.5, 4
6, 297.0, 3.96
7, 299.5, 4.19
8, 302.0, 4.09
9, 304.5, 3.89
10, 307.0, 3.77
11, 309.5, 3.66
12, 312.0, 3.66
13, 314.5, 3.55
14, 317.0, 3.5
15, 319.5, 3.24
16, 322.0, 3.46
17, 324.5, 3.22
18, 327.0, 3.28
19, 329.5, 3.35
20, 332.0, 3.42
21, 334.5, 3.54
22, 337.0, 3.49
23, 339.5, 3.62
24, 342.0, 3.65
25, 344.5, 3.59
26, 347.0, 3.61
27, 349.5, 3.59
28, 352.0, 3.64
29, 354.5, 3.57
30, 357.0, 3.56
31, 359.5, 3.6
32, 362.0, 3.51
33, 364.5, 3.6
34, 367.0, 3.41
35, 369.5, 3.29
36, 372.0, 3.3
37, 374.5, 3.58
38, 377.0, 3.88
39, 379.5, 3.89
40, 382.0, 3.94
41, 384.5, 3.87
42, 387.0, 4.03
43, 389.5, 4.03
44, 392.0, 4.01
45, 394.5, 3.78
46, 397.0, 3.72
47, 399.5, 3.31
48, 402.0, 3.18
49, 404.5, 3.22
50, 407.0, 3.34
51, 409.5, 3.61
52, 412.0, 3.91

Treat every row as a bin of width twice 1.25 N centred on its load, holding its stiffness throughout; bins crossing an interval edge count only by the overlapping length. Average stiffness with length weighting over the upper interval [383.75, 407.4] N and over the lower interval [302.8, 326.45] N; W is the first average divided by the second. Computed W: 1.03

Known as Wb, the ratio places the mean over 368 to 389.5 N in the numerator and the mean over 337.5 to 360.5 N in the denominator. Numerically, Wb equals 1.04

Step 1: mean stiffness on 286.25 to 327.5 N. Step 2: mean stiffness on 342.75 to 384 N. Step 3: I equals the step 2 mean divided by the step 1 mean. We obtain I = 0.97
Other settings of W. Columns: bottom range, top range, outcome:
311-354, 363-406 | 1.04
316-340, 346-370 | 1.04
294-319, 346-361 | 0.94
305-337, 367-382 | 1.03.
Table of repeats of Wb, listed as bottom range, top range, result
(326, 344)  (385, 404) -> 1.06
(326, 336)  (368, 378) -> 1.03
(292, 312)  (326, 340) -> 0.88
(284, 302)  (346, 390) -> 0.92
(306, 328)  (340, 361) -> 1.03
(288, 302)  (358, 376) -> 0.87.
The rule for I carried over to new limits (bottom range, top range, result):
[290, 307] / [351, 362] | 0.90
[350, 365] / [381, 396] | 1.10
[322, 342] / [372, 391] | 1.12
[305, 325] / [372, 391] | 1.09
